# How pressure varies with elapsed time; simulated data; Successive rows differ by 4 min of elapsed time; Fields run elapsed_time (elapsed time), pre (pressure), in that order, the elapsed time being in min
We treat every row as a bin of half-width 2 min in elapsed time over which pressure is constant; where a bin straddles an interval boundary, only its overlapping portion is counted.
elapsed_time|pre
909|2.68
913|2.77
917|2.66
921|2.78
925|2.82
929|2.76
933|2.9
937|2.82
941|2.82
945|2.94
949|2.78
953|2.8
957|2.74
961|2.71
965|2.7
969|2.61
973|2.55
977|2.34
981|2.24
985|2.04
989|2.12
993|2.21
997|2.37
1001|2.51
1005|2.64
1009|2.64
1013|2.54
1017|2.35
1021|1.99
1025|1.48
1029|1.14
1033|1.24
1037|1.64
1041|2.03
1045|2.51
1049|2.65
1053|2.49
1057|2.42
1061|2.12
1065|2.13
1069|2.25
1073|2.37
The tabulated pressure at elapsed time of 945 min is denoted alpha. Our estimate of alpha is 2.94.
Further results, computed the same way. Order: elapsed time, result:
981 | 2.24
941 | 2.82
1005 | 2.64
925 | 2.82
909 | 2.68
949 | 2.78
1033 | 1.24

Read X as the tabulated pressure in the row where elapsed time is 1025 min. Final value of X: 1.48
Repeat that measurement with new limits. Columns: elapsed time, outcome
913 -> 2.77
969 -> 2.61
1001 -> 2.51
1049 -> 2.65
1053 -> 2.49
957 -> 2.74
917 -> 2.66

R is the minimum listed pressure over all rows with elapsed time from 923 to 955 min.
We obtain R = 2.76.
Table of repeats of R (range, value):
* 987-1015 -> 2.12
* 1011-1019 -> 2.35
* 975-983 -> 2.24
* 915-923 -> 2.66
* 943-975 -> 2.55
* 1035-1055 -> 1.64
